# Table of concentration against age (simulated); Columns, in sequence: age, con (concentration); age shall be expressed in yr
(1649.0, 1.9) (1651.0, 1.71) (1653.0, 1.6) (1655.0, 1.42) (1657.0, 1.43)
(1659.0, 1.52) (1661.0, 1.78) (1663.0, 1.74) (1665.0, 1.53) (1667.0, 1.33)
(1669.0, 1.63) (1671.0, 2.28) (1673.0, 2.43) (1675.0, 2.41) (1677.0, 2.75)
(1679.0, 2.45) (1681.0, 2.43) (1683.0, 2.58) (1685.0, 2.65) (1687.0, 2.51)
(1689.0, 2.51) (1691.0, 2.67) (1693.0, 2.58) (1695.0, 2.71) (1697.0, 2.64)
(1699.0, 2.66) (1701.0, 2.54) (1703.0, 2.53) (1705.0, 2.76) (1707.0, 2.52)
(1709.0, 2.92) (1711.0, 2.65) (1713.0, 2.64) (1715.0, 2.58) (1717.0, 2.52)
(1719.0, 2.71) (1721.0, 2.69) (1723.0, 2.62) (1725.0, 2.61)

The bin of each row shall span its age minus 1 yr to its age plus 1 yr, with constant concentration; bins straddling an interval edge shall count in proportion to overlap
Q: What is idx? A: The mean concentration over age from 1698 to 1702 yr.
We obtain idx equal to 2.6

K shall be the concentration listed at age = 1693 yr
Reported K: 2.58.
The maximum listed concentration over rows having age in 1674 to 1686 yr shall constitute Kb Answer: 2.75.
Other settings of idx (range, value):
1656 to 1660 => 1.48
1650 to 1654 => 1.66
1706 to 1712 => 2.7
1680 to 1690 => 2.54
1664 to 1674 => 1.84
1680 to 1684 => 2.5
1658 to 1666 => 1.64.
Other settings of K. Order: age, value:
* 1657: 1.43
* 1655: 1.42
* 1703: 2.53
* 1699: 2.66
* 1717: 2.52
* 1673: 2.43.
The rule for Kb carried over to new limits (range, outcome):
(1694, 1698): 2.71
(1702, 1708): 2.76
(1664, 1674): 2.43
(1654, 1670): 1.78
